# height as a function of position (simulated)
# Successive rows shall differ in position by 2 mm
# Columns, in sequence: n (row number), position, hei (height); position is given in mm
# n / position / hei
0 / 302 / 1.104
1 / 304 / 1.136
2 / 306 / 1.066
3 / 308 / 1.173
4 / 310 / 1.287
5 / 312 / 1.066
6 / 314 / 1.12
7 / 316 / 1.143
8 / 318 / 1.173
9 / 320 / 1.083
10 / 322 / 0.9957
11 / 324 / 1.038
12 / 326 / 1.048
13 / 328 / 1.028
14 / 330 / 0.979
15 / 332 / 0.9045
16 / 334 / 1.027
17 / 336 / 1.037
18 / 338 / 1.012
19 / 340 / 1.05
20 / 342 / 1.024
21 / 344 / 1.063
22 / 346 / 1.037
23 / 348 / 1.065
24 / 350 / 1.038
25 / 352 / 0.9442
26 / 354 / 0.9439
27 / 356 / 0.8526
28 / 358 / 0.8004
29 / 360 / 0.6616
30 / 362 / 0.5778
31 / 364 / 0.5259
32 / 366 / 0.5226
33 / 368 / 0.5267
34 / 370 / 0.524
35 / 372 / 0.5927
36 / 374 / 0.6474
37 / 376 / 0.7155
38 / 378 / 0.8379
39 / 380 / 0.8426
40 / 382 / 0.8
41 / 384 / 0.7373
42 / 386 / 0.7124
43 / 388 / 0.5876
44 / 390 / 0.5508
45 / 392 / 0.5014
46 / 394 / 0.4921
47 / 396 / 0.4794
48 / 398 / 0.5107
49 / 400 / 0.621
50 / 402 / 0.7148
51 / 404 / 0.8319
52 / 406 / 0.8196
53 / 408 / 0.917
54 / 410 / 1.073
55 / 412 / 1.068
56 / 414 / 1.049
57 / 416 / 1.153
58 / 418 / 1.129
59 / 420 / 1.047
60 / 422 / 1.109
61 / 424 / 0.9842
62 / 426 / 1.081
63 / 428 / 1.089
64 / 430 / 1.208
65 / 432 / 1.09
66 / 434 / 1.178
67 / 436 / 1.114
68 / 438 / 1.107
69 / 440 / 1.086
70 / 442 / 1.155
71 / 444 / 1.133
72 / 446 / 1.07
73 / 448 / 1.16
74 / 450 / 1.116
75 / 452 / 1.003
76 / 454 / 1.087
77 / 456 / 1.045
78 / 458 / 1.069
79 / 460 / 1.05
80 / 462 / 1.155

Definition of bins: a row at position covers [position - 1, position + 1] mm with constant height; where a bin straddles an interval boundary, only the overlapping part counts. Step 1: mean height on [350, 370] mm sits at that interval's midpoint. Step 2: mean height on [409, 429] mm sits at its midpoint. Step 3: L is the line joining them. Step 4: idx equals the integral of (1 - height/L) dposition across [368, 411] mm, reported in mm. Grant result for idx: 10.0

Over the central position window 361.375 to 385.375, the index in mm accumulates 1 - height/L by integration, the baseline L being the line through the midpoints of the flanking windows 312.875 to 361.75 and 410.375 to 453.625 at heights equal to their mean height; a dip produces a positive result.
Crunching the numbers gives 8.8 mm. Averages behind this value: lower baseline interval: 0.996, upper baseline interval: 1.1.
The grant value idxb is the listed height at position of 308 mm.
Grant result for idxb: 1.173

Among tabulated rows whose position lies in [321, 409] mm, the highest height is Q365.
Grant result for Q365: 1.065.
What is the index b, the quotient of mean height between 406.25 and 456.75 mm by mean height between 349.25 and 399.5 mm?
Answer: 1.61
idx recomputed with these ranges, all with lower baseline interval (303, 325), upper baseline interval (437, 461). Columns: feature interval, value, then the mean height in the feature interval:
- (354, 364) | 3.45 mm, 0.725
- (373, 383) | 3.04 mm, 0.769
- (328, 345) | 1.51 mm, 1.01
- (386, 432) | 9.69 mm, 0.866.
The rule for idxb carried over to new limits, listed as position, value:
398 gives 0.5107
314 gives 1.12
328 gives 1.028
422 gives 1.109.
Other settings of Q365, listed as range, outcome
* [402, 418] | 1.153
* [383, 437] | 1.208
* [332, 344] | 1.063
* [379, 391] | 0.8426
